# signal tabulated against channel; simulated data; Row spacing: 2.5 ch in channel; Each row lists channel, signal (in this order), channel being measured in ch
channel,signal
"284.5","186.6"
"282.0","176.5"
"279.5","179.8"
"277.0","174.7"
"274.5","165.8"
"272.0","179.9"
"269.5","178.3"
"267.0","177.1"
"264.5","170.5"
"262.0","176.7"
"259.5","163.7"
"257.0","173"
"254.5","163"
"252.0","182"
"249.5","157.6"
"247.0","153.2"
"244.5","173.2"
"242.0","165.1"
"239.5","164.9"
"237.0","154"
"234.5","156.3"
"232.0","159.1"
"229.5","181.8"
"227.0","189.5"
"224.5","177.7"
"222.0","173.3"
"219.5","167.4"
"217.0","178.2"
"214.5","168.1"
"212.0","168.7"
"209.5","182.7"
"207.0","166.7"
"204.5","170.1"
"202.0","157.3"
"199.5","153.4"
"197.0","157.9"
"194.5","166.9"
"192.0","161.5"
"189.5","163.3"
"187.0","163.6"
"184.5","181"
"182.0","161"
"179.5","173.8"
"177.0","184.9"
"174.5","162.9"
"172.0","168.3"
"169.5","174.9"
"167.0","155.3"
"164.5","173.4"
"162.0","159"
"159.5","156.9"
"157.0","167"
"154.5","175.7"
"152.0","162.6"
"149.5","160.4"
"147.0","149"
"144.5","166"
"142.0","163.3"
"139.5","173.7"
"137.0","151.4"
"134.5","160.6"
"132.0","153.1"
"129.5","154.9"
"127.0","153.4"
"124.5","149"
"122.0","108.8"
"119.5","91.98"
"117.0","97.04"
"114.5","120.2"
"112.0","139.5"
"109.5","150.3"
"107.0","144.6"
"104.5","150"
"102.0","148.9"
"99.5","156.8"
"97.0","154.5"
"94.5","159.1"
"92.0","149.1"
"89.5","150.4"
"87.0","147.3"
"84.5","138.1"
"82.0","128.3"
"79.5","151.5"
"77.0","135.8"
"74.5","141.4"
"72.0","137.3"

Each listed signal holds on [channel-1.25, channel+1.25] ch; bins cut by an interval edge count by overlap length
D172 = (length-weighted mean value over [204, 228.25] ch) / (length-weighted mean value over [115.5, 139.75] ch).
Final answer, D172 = 1.3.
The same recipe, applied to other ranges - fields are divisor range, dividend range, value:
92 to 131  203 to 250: 1.22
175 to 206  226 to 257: 1.00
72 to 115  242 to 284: 1.18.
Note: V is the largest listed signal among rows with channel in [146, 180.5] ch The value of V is 184.9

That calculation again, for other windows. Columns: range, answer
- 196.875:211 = 182.7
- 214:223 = 178.2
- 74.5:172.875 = 175.7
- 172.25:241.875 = 189.5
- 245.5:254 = 182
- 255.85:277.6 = 179.9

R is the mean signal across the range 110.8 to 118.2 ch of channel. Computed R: 119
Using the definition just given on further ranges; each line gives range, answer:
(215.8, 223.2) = 173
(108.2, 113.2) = 145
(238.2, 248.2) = 164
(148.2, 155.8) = 166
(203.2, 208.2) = 168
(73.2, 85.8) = 139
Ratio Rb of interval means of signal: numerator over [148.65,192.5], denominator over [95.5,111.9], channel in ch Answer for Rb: 1.11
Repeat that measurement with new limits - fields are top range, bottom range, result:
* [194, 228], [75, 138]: 1.20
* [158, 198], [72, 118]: 1.17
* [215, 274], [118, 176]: 1.09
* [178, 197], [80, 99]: 1.13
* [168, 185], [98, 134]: 1.25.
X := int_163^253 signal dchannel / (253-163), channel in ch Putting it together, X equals 168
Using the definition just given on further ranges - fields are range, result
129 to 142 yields 159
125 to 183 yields 163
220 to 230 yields 179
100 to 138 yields 139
